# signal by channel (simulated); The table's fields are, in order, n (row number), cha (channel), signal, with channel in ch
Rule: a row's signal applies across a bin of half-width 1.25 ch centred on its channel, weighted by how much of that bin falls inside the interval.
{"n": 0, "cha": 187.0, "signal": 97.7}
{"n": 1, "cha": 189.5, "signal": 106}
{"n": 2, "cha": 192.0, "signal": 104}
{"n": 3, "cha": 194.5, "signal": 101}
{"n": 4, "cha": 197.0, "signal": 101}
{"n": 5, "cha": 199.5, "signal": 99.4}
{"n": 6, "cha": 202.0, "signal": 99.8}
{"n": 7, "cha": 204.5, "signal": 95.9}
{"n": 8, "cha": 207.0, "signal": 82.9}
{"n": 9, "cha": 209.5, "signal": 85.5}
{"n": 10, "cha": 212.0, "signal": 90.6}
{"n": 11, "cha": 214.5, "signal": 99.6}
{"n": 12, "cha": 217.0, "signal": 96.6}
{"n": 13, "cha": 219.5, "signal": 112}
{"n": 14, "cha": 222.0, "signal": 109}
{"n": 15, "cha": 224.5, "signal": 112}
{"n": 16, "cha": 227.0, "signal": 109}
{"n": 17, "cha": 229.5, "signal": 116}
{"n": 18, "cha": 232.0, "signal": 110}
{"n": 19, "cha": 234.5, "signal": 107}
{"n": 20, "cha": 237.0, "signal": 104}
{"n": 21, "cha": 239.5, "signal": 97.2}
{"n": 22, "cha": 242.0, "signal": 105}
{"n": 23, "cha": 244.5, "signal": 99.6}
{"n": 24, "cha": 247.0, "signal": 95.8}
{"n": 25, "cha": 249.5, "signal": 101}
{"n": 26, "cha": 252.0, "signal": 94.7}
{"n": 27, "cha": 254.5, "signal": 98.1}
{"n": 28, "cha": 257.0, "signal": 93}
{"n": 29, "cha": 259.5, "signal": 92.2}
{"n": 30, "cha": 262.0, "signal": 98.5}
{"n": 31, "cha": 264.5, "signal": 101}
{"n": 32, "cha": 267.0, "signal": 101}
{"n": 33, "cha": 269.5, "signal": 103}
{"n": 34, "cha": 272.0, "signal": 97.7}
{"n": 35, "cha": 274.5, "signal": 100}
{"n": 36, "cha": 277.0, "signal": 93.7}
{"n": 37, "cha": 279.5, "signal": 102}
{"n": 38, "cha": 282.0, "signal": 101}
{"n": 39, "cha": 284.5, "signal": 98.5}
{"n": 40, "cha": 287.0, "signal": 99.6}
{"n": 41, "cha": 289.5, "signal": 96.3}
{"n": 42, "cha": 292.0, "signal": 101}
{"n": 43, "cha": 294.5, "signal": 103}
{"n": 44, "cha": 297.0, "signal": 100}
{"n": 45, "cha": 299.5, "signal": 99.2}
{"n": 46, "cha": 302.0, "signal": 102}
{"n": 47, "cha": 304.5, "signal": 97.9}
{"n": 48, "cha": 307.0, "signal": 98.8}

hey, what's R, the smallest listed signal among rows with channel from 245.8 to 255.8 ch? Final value 94.7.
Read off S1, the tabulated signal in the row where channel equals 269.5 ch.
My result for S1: 103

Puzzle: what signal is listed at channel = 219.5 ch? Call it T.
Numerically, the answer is 112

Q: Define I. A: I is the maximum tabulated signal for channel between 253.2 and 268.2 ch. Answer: 101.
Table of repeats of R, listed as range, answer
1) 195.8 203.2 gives 99.4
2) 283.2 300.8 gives 96.3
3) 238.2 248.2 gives 95.8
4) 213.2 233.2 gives 96.6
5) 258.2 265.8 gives 92.2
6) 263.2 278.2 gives 93.7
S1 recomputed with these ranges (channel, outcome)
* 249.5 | 101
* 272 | 97.7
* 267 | 101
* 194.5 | 101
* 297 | 100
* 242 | 105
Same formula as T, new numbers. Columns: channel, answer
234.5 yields 107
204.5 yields 95.9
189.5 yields 106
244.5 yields 99.6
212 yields 90.6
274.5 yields 100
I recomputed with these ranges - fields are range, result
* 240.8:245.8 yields 105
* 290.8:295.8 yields 103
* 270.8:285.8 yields 102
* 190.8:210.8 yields 104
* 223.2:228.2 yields 112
